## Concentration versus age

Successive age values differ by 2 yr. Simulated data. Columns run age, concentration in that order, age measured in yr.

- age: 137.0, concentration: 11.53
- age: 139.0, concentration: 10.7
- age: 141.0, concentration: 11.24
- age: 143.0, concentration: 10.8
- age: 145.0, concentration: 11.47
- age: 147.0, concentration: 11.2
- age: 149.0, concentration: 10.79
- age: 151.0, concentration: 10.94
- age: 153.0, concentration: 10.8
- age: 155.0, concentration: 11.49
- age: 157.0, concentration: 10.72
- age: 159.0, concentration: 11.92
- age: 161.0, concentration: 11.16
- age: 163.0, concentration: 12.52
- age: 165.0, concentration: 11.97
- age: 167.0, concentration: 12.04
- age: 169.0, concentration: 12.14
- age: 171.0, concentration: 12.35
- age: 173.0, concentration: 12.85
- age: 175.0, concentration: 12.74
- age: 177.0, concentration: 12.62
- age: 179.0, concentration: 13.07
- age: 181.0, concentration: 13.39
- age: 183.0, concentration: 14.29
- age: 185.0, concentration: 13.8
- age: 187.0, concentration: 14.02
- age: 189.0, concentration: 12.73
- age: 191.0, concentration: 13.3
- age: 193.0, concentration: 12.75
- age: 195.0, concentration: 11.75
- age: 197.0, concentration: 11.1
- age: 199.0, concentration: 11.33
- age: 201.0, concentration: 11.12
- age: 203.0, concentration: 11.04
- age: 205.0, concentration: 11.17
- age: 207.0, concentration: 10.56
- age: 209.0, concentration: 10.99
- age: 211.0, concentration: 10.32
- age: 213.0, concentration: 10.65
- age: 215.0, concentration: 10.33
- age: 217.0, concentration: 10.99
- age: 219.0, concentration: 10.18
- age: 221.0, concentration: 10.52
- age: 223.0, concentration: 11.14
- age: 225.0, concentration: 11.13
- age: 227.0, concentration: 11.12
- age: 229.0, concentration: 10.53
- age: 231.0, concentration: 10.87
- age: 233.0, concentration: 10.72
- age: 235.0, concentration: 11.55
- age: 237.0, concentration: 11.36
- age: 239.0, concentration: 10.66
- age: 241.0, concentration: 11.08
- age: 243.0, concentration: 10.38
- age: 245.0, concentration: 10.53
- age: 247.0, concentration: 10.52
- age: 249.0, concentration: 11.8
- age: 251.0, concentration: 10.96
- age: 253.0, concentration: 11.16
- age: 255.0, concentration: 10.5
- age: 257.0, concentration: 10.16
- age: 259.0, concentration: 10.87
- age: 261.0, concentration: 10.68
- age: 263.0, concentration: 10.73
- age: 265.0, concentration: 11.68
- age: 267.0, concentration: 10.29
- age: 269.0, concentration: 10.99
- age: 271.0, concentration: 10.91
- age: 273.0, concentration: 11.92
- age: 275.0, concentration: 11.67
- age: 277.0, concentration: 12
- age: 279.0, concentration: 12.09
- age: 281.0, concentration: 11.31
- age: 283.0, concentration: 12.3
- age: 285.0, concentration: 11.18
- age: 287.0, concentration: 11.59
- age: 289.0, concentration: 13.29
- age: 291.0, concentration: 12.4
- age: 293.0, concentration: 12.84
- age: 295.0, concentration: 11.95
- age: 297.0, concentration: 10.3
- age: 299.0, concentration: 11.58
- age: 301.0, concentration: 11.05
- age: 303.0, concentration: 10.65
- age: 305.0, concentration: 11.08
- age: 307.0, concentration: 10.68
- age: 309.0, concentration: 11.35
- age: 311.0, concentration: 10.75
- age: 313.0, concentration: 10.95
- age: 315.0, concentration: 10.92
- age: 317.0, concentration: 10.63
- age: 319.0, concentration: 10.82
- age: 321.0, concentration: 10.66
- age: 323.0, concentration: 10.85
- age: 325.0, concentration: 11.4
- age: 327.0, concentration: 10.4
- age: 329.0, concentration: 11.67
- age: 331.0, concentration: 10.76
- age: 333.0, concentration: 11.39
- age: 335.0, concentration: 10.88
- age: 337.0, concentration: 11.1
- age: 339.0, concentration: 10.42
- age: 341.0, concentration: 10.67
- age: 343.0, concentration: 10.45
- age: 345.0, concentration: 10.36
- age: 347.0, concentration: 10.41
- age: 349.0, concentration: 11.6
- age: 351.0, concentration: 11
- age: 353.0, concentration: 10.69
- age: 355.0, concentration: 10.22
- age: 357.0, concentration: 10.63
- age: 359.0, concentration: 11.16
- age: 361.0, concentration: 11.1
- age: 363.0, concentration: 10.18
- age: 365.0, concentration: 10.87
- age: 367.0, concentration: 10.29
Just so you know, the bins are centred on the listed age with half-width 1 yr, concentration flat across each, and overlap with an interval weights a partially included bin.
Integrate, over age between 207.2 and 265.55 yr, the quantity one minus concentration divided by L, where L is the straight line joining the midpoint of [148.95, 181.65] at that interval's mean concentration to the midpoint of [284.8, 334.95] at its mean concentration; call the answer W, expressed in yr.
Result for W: 4.0 yr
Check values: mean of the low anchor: 12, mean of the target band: 10.8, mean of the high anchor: 11.2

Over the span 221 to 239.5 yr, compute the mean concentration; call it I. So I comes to 11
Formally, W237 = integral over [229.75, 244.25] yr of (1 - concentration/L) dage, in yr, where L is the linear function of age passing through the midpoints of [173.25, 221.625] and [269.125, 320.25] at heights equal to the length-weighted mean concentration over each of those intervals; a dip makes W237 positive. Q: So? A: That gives 0.96 yr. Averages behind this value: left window 11.9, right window 11.4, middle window 10.9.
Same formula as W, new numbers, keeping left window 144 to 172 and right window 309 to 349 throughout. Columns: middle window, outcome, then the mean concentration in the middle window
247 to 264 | 0.5 yr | 10.8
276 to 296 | -1.9 yr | 12.1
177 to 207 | -2.7 yr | 12.4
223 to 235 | 0.3 yr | 11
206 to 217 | 0.7 yr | 10.6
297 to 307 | 0.0 yr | 11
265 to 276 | -0.1 yr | 11.2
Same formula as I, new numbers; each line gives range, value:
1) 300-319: 10.9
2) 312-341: 10.9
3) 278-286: 11.7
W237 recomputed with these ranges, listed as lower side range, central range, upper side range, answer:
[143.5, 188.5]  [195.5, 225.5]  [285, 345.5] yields 2.6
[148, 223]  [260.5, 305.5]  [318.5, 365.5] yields -1.3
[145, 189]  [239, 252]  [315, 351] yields 0.8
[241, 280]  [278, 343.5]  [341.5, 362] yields -2.0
